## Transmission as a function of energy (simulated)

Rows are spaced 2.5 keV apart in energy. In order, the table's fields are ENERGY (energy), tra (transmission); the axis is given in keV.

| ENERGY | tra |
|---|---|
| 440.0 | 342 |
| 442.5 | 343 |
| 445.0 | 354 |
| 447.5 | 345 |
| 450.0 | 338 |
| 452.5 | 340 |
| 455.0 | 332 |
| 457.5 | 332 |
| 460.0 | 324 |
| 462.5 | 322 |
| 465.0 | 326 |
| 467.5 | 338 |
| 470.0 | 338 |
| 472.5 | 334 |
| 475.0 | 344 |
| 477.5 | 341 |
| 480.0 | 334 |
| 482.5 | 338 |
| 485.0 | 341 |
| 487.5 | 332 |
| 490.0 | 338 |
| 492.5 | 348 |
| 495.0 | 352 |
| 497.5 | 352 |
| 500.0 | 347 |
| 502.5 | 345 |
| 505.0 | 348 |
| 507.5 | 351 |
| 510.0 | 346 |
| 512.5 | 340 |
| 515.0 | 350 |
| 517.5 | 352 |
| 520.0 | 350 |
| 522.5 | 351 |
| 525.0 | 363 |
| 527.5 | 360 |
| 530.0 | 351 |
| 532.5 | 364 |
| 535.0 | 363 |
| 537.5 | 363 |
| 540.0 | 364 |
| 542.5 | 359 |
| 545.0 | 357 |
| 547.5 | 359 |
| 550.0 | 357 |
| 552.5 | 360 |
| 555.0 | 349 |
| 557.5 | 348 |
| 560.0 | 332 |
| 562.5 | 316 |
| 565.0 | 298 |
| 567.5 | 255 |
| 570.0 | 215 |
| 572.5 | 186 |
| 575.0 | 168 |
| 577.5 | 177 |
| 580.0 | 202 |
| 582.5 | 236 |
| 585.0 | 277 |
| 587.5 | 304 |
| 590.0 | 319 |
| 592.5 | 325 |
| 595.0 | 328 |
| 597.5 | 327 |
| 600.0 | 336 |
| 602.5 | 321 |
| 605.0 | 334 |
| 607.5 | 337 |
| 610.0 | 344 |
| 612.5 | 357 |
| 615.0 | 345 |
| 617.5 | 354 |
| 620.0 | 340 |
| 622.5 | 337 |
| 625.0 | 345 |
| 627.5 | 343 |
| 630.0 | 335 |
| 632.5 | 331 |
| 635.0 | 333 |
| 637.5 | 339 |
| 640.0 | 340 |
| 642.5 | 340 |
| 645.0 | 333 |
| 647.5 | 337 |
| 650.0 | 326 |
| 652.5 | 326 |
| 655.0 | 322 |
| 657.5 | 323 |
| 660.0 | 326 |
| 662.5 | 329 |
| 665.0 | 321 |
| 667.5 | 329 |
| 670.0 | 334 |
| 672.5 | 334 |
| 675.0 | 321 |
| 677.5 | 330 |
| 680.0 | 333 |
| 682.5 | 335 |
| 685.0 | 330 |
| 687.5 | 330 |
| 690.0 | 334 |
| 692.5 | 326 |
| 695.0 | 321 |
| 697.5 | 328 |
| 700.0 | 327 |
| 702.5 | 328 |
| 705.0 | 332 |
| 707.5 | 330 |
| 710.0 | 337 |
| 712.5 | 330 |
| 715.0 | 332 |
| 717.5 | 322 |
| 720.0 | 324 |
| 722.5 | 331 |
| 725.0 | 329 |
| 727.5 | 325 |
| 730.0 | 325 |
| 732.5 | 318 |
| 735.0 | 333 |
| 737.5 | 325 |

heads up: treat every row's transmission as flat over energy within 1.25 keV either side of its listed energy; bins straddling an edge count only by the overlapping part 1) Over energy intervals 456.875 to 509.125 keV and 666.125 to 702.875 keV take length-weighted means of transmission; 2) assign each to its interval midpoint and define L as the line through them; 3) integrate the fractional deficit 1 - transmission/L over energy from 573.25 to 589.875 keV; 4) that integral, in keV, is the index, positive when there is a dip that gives 5.1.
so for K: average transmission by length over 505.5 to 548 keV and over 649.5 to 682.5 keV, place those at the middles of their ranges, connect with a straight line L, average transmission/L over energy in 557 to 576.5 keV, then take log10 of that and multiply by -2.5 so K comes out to 0.313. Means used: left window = 355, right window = 328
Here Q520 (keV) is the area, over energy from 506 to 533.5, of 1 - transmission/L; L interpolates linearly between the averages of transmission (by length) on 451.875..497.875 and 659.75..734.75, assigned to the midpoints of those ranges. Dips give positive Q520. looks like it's -1.4 keV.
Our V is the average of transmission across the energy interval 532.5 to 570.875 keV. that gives 335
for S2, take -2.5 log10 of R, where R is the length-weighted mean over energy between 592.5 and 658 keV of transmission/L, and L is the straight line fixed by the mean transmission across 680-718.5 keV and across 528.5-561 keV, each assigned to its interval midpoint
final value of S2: 0.021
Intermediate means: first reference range 356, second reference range 330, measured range 336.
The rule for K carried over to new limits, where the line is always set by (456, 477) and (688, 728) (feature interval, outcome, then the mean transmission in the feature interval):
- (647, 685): 0.003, 328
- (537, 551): -0.089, 360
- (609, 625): -0.051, 346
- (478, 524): -0.043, 345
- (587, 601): 0.022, 324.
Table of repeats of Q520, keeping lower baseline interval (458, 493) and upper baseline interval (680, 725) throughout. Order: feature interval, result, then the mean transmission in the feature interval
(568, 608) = 7.1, 273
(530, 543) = -1.1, 362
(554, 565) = 0.0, 332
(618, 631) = -0.4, 341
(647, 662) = 0.2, 326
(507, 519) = -0.5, 348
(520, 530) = -0.7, 356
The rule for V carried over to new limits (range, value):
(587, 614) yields 331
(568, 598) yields 254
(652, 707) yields 328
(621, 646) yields 338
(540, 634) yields 312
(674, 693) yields 330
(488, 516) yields 347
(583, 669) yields 330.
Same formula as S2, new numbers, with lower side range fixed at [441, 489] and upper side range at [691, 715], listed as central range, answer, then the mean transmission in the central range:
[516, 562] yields -0.065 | 355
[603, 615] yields -0.032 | 342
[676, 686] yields -0.007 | 332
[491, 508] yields -0.042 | 349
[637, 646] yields -0.023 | 338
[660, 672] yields 0.006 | 328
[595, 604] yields 0.014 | 328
